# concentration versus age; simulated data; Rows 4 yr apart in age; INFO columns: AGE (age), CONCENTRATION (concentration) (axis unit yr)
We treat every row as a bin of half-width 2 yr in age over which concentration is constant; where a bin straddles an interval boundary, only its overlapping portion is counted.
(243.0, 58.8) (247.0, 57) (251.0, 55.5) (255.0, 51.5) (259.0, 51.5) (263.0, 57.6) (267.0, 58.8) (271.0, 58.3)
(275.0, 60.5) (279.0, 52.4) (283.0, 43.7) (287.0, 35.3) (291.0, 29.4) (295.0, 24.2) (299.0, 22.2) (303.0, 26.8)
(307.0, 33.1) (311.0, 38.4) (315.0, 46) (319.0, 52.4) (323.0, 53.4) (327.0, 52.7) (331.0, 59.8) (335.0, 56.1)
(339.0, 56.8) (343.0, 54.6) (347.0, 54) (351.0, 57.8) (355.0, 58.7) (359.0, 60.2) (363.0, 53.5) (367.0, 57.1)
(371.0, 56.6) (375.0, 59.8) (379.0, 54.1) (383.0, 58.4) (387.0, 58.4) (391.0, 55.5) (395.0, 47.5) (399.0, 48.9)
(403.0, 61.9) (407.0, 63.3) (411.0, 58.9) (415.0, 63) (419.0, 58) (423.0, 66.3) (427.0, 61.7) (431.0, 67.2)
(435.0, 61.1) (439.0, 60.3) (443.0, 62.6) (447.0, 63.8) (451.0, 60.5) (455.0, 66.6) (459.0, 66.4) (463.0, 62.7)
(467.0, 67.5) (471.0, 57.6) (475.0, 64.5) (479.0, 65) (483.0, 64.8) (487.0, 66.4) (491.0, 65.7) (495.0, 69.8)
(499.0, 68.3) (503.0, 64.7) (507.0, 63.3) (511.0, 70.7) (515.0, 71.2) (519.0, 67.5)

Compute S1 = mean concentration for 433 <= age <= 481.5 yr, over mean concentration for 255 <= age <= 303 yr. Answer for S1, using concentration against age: 1.4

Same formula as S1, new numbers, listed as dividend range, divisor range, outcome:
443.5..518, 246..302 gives 1.41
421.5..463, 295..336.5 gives 1.48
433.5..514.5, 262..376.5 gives 1.32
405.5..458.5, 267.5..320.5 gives 1.54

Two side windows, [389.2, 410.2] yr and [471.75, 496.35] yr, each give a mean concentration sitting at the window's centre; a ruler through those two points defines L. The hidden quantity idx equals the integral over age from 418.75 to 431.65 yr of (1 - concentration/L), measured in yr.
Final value -1.10 yr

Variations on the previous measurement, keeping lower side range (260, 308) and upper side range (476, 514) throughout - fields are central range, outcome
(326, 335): -1.7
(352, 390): -3.7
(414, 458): -2.3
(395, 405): 0.3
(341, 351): -1.1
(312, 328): -1.3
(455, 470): -0.6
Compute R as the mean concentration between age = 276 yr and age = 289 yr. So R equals 45.1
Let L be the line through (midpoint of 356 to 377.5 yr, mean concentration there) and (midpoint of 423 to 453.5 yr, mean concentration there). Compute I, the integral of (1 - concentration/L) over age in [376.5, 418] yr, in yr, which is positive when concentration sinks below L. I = 1.9 yr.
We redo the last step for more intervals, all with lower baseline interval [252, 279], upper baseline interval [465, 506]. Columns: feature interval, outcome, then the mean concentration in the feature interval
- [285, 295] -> 4.6 yr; 30.7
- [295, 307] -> 6.6 yr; 25.9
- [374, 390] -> 0.9 yr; 57.4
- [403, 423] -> 0.3 yr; 61.5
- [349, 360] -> 0.2 yr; 58.8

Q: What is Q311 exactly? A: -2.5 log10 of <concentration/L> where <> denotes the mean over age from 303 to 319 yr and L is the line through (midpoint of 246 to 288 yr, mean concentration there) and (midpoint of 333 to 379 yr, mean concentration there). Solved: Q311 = 0.37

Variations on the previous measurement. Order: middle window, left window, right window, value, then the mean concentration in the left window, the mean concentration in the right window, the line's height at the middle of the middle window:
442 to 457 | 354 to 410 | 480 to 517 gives -0.01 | 56.7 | 67.2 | 62.8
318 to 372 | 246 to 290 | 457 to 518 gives 0.02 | 52.3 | 65.9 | 57.1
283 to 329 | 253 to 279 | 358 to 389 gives 0.43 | 56.1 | 57.2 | 56.5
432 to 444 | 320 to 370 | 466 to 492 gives 0.00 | 56.2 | 64.3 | 61.8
